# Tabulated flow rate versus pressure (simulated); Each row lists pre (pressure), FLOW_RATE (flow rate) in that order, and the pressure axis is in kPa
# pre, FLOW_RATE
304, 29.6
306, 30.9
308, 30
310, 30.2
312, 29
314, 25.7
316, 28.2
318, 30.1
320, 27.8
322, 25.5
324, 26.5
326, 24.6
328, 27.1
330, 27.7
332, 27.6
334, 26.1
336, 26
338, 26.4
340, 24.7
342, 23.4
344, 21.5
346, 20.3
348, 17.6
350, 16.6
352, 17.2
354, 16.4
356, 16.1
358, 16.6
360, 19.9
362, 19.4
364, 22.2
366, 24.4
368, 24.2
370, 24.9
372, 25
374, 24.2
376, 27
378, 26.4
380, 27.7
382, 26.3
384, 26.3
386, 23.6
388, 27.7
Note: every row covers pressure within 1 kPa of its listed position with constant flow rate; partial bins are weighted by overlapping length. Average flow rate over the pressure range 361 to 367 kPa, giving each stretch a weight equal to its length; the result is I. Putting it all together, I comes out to 22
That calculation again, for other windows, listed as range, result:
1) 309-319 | 28.6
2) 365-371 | 24.5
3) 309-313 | 29.6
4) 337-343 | 24.8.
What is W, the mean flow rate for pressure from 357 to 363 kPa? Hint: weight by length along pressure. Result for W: 18.6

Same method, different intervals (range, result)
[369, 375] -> 24.7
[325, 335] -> 26.6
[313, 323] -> 27.5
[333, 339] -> 26.2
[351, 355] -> 16.8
